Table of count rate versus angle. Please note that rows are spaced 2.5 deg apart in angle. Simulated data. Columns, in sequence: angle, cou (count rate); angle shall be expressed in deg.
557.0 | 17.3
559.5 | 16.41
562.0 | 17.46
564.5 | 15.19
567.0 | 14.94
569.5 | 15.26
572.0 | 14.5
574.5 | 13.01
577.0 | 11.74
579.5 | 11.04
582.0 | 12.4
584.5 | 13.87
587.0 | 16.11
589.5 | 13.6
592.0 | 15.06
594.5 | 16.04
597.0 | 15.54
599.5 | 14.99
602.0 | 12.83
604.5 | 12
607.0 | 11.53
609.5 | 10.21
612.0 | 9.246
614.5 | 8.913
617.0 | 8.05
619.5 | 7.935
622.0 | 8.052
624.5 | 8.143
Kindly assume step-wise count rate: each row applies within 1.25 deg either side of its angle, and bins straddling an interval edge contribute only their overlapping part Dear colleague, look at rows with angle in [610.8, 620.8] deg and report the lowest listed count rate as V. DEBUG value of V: 7.935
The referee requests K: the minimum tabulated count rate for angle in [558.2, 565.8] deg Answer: 15.19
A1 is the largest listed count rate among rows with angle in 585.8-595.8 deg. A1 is 16.11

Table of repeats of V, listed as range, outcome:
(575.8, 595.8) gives 11.04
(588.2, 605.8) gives 12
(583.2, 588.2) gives 13.87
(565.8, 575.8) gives 13.01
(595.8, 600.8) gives 14.99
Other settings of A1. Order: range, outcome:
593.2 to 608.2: 16.04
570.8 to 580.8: 14.5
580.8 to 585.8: 13.87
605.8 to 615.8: 11.53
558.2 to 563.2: 17.46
